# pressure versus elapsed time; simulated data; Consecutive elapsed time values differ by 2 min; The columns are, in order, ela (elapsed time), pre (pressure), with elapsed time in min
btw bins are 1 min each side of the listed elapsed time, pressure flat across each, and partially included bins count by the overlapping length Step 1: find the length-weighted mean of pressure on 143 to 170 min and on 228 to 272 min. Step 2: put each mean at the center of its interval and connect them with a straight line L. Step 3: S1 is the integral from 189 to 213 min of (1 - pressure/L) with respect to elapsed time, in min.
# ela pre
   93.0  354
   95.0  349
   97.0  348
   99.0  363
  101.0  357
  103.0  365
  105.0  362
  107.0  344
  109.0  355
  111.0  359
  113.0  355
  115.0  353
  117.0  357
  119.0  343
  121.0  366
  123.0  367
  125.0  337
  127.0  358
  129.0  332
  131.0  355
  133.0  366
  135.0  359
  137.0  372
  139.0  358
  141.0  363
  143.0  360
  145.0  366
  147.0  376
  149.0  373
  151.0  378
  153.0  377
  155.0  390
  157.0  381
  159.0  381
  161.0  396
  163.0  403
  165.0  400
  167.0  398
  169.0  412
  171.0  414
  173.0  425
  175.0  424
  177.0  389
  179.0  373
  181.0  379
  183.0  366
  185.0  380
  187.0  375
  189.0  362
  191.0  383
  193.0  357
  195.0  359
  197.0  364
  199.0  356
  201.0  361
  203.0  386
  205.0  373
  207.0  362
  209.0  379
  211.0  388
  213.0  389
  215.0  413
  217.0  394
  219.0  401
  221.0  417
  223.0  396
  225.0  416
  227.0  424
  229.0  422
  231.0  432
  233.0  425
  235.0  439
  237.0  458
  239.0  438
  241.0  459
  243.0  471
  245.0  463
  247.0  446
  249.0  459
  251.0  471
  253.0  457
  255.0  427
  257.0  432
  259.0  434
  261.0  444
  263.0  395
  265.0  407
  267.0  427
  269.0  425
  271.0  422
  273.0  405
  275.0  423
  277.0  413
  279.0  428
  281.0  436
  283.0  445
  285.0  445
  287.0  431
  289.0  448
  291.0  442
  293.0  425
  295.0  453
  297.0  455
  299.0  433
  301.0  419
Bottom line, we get 2.4 min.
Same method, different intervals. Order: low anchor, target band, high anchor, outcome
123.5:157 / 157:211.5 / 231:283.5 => 1.1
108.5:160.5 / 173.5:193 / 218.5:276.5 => 0.6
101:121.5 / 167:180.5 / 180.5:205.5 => -1.4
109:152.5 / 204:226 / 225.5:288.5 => 0.9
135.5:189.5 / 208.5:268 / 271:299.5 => -1.8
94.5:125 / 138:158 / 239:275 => 0.3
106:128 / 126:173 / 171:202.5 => -1.6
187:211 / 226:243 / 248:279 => -1.6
